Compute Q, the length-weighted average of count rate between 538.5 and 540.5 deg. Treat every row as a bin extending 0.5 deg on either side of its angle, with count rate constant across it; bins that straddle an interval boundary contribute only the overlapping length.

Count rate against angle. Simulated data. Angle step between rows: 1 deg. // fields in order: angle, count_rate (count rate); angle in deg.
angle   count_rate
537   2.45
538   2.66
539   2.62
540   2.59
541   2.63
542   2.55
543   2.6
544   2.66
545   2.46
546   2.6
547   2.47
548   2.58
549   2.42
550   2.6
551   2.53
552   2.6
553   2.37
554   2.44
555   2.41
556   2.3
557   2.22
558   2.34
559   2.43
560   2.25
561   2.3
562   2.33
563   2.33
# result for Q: 2.6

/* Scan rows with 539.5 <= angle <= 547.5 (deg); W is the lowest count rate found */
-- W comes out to 2.46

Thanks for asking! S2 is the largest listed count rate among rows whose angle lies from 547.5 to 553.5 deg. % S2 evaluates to 2.6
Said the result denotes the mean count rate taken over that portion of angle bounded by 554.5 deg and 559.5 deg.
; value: 2.34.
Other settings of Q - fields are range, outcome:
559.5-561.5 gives 2.27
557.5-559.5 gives 2.38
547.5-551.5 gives 2.53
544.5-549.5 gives 2.51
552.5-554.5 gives 2.41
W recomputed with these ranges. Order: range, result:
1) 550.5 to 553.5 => 2.37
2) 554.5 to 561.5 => 2.22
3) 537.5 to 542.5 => 2.55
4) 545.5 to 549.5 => 2.42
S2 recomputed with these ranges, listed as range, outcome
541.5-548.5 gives 2.66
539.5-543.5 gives 2.63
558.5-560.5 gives 2.43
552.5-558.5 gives 2.44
